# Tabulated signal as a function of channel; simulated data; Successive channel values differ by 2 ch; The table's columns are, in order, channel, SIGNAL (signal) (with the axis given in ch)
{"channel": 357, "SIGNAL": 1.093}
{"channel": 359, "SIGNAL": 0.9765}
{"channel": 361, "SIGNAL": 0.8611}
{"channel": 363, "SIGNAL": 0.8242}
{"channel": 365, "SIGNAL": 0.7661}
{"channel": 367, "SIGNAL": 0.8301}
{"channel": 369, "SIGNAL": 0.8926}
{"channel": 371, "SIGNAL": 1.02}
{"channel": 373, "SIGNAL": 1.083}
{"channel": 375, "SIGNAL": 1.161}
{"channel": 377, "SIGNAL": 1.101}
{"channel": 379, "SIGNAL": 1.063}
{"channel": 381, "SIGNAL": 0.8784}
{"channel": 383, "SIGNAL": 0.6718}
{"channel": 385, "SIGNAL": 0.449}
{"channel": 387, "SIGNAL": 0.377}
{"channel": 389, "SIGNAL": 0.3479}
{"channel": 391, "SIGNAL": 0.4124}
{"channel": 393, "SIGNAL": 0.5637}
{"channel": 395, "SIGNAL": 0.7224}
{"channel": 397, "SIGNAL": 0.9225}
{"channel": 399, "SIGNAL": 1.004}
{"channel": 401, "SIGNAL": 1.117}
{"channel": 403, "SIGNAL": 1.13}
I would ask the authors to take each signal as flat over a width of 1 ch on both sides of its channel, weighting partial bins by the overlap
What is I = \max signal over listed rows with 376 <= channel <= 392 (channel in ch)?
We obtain 1.101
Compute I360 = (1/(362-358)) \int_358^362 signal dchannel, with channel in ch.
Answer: 0.919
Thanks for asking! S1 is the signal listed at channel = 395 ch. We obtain 0.7224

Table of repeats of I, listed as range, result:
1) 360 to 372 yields 1.02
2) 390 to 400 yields 1.004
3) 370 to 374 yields 1.083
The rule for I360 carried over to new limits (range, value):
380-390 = 0.545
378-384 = 0.871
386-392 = 0.379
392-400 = 0.803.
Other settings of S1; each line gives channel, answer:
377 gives 1.101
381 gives 0.8784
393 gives 0.5637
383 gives 0.6718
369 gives 0.8926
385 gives 0.449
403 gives 1.13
